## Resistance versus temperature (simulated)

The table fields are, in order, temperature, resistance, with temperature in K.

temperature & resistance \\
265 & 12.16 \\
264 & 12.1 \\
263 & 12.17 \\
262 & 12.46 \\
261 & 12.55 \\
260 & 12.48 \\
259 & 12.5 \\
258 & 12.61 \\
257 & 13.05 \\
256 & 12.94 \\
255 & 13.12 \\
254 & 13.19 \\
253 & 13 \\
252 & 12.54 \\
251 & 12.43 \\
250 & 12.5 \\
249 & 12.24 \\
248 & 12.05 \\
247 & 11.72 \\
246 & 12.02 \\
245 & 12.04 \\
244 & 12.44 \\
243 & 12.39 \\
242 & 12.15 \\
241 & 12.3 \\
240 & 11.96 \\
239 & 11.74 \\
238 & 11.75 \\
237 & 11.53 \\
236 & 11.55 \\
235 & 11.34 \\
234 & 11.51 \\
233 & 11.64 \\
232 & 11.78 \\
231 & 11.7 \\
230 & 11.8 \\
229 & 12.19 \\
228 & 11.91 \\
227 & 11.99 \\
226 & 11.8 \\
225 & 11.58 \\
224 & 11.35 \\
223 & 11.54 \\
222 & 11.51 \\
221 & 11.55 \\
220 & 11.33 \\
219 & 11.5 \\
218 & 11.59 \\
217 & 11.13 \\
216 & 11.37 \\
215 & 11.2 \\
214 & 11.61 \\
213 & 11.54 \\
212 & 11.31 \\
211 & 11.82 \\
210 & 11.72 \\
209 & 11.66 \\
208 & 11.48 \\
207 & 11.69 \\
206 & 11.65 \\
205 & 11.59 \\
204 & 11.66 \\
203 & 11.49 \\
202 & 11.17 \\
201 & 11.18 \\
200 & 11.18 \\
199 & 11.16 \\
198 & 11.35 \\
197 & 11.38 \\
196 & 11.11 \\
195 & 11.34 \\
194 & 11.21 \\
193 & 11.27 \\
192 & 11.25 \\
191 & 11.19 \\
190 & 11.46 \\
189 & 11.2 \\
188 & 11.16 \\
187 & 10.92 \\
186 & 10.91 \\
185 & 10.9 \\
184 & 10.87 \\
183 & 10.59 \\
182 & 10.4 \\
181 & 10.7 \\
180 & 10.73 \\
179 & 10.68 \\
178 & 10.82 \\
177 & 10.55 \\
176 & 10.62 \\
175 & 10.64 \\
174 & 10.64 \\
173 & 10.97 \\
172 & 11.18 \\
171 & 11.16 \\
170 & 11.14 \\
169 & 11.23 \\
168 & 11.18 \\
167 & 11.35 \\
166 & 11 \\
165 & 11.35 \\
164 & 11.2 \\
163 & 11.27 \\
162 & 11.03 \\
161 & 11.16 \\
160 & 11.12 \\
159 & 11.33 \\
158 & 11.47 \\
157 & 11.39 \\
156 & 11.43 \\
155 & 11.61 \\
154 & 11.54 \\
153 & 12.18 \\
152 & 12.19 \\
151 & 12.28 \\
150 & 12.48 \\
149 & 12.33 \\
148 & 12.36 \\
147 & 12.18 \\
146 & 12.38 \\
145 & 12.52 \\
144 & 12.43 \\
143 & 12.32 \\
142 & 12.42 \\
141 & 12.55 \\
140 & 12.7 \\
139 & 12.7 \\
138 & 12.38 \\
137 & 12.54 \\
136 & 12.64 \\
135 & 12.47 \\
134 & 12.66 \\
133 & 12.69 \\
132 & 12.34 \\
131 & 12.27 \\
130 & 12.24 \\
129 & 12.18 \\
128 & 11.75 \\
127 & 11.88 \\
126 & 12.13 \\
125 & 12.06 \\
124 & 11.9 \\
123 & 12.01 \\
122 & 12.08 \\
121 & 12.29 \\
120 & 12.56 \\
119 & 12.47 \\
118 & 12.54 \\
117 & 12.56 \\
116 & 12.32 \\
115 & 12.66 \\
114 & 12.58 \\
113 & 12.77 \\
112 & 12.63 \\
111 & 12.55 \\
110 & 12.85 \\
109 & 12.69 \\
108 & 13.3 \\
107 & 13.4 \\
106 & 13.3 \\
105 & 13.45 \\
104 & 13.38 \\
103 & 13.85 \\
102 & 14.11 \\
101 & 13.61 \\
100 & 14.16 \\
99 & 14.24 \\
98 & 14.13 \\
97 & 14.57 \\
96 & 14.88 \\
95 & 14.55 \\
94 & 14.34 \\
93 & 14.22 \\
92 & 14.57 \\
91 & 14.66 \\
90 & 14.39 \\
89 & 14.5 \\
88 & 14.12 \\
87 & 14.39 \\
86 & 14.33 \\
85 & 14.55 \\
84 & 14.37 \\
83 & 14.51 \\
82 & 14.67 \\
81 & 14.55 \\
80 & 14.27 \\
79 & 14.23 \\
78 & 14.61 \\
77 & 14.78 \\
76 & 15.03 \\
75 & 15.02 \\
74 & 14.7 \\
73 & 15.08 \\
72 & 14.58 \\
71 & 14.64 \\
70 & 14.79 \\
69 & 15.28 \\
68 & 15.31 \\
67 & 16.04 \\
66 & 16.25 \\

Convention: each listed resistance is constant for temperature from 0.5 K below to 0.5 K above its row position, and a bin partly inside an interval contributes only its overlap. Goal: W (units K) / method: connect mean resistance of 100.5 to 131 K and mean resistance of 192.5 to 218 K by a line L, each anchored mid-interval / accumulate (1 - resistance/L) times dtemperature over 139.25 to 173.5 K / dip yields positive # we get 1.06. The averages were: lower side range 12.7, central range 11.7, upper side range 11.4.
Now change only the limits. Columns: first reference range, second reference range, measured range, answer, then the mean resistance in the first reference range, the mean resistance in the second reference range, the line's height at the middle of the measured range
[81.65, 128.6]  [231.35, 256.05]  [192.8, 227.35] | 2.7 K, 13.4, 12.1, 12.4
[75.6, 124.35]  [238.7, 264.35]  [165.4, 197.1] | 4.9 K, 13.7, 12.4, 13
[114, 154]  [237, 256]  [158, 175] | 1.6 K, 12.3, 12.3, 12.3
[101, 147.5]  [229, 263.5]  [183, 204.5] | 2.1 K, 12.6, 12.2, 12.4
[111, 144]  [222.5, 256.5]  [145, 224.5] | 5.7 K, 12.4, 12.1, 12.2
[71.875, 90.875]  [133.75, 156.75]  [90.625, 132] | 1.4 K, 14.6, 12.3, 13.5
